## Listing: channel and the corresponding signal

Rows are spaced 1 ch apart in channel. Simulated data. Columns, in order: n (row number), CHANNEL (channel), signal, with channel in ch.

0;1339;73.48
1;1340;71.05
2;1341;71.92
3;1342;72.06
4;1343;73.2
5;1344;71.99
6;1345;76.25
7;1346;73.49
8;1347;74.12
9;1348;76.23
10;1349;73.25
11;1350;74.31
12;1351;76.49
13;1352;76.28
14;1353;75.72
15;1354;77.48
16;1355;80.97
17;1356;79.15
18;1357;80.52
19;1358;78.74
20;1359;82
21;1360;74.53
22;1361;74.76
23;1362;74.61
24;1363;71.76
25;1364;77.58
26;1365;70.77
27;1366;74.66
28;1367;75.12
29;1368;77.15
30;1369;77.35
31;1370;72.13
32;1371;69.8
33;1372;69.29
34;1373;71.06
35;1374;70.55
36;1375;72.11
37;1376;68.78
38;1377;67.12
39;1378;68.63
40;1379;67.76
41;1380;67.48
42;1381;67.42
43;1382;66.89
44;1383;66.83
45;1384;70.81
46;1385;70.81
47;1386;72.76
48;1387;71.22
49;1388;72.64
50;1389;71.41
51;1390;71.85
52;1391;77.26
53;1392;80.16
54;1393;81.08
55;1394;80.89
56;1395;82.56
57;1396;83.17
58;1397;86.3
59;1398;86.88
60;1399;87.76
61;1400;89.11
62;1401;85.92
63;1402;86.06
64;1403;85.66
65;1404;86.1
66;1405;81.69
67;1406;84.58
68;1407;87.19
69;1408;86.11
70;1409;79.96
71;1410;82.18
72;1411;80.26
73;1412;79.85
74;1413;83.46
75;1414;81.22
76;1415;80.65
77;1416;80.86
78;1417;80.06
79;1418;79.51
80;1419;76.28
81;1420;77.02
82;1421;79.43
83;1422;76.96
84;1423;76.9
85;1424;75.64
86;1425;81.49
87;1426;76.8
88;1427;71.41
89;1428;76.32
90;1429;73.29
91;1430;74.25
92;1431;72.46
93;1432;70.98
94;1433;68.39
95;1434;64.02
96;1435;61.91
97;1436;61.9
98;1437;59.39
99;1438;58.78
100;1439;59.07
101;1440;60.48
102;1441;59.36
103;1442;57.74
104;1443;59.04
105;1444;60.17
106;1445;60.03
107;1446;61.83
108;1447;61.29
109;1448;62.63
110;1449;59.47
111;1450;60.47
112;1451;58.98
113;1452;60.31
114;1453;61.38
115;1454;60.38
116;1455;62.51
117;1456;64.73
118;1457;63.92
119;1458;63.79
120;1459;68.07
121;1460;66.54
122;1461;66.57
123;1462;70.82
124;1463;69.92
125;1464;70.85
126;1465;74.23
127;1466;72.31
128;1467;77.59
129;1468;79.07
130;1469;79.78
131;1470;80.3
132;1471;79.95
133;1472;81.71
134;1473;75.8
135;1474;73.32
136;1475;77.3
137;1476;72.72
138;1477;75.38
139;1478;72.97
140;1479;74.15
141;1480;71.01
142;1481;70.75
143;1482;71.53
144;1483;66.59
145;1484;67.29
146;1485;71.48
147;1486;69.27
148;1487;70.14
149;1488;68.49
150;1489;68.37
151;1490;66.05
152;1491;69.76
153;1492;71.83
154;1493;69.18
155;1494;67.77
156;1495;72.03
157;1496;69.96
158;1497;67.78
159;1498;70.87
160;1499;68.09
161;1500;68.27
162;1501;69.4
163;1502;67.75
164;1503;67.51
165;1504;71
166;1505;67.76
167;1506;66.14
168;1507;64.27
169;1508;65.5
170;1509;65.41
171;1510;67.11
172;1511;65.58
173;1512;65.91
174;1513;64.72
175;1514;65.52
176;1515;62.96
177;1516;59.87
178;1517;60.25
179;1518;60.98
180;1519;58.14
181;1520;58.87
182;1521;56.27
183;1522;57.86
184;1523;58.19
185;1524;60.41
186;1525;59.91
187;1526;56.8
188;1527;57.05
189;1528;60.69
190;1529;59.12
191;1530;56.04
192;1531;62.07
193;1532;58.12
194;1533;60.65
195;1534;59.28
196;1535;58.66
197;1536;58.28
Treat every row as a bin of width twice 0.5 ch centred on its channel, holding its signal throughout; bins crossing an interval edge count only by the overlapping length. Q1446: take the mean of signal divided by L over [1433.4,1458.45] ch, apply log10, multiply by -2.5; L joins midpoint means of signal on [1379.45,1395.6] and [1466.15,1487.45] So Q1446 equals 0.21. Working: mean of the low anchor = 73.3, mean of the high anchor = 74.2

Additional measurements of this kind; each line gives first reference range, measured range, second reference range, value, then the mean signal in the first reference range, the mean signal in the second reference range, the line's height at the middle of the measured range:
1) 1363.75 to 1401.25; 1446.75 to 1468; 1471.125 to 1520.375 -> 0.07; 74.7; 68.6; 70.6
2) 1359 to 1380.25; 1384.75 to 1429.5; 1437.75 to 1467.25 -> -0.17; 72.3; 63.7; 68.4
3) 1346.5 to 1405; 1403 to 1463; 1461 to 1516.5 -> 0.04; 75.9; 70.3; 73.1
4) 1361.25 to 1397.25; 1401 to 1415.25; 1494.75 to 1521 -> -0.17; 73.2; 65.6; 71.5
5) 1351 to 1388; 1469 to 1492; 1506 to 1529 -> -0.13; 73.1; 61.5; 64.4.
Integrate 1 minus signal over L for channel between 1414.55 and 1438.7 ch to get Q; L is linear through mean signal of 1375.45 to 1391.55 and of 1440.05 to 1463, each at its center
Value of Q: -2.9 ch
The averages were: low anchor 70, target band 73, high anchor 62.4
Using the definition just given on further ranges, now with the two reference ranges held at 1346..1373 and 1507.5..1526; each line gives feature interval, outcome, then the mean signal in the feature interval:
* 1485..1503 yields -1.54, 69.1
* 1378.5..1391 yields 0.53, 70.1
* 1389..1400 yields -1.41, 81.7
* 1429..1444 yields 1.12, 63.6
